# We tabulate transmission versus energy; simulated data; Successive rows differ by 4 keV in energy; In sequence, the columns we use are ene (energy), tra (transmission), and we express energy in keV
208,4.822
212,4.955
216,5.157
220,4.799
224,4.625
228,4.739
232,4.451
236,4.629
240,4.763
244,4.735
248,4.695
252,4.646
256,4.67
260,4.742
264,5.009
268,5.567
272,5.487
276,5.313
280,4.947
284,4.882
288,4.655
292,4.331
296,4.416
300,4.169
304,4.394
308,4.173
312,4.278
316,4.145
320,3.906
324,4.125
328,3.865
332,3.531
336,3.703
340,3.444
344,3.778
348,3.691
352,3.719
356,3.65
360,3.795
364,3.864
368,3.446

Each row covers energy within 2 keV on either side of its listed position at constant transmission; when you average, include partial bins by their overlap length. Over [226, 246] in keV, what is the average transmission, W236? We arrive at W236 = 4.66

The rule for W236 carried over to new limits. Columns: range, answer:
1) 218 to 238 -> 4.65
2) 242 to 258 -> 4.69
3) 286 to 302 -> 4.39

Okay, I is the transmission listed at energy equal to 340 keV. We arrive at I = 3.444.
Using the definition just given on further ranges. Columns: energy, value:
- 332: 3.531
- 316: 4.145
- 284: 4.882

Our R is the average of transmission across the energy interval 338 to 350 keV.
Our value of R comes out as 3.64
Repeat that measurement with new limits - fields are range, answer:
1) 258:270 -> 5.11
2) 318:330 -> 3.97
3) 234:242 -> 4.7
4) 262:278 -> 5.34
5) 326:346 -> 3.66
